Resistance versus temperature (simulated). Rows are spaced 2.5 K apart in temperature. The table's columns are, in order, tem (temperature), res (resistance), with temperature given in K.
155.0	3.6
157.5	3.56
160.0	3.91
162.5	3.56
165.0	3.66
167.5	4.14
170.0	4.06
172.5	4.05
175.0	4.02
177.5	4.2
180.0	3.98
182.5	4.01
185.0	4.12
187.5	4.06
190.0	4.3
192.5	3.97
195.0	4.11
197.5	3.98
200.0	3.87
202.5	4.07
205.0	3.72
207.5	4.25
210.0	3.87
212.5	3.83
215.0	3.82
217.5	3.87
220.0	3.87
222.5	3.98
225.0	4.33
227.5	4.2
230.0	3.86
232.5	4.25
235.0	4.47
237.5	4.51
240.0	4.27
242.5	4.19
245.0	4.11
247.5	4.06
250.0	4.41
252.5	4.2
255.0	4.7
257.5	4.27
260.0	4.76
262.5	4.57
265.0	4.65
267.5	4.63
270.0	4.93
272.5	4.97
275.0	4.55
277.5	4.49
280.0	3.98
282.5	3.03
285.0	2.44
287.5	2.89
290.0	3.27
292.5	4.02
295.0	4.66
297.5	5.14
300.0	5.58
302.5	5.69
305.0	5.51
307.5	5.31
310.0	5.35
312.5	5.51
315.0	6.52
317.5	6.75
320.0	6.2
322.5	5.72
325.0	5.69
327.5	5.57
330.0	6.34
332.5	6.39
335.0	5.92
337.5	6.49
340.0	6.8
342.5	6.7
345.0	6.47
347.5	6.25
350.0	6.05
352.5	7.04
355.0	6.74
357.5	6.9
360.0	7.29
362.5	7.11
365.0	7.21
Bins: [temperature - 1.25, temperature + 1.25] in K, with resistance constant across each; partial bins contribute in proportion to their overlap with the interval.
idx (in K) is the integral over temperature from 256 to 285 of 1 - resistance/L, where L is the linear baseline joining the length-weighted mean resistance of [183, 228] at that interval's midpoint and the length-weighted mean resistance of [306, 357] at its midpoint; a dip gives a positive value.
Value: 4.3 K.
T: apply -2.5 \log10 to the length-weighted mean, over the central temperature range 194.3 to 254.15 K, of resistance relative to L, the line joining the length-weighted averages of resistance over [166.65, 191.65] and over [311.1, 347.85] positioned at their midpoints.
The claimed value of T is 0.16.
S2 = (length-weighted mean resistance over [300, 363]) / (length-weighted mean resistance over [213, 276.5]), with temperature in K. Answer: 1.44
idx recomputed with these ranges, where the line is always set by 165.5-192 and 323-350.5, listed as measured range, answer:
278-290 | 5.04 K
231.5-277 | 5.66 K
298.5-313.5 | 0.84 K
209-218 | 1.40 K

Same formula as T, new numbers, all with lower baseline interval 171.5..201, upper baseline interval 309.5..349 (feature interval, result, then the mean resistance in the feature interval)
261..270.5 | 0.123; 4.68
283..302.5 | 0.358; 4.07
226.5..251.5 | 0.145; 4.23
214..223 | 0.170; 3.88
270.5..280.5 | 0.177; 4.57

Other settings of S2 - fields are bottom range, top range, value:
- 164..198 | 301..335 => 1.45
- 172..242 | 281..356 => 1.36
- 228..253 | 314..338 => 1.45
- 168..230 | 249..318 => 1.16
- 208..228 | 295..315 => 1.37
